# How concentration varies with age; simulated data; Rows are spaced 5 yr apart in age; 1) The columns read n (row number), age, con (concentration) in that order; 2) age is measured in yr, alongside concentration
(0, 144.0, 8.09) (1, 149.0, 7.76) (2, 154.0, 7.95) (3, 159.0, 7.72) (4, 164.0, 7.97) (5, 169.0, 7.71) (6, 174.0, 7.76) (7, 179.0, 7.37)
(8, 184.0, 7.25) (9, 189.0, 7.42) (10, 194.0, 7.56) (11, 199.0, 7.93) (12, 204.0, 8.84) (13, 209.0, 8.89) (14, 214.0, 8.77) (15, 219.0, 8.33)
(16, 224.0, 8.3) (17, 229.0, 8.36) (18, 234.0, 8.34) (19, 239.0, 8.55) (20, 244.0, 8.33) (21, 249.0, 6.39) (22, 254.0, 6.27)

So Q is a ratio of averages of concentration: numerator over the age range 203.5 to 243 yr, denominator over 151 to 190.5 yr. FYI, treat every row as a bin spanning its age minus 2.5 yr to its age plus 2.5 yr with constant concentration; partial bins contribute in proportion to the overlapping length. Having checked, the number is 1.11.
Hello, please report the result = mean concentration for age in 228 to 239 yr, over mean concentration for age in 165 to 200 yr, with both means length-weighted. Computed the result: 1.11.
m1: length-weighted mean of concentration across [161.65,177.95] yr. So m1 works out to 7.77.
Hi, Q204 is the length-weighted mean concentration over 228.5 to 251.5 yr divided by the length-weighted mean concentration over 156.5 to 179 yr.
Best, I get 1.0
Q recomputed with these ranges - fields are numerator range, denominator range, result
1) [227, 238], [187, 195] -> 1.12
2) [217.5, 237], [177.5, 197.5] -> 1.12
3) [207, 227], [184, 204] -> 1.11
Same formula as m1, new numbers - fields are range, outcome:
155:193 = 7.61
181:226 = 8.13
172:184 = 7.49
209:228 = 8.51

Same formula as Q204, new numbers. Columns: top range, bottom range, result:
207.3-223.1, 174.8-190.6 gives 1.17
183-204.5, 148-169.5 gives 0.99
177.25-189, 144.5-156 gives 0.93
